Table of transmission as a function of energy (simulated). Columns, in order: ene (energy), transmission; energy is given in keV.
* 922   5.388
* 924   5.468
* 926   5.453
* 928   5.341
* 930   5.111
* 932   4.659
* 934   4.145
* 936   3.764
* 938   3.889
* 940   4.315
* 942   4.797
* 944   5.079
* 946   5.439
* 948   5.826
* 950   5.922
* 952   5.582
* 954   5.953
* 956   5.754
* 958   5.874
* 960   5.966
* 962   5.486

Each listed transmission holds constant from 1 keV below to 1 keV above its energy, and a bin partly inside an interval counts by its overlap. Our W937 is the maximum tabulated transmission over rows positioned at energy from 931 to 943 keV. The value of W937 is 4.797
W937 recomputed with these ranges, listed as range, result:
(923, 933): 5.468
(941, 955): 5.953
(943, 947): 5.439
